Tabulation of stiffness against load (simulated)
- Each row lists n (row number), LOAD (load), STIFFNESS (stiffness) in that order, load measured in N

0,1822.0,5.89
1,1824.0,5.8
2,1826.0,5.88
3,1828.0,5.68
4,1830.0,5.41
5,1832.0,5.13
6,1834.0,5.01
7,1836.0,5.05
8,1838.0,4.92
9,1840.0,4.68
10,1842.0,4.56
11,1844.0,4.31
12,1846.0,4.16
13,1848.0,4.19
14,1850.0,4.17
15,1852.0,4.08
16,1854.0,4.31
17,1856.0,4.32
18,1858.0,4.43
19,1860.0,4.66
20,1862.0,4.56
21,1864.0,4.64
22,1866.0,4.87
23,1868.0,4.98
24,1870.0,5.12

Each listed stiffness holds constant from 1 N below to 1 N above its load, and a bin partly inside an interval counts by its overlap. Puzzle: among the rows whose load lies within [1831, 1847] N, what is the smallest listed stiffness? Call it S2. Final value 4.16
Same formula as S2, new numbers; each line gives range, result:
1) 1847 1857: 4.08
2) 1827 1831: 5.41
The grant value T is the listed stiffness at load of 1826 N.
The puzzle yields 5.88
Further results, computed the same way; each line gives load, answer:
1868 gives 4.98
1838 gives 4.92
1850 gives 4.17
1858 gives 4.43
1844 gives 4.31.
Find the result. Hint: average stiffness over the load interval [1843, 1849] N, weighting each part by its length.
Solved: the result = 4.22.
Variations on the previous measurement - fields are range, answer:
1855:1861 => 4.47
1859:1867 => 4.68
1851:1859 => 4.29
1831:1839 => 5.03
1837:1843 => 4.72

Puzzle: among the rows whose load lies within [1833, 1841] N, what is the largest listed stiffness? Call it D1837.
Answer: 5.05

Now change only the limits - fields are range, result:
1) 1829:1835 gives 5.41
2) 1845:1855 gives 4.31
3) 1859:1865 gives 4.66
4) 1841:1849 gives 4.56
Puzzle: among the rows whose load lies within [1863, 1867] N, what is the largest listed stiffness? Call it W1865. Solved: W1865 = 4.87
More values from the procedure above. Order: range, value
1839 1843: 4.68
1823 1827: 5.88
